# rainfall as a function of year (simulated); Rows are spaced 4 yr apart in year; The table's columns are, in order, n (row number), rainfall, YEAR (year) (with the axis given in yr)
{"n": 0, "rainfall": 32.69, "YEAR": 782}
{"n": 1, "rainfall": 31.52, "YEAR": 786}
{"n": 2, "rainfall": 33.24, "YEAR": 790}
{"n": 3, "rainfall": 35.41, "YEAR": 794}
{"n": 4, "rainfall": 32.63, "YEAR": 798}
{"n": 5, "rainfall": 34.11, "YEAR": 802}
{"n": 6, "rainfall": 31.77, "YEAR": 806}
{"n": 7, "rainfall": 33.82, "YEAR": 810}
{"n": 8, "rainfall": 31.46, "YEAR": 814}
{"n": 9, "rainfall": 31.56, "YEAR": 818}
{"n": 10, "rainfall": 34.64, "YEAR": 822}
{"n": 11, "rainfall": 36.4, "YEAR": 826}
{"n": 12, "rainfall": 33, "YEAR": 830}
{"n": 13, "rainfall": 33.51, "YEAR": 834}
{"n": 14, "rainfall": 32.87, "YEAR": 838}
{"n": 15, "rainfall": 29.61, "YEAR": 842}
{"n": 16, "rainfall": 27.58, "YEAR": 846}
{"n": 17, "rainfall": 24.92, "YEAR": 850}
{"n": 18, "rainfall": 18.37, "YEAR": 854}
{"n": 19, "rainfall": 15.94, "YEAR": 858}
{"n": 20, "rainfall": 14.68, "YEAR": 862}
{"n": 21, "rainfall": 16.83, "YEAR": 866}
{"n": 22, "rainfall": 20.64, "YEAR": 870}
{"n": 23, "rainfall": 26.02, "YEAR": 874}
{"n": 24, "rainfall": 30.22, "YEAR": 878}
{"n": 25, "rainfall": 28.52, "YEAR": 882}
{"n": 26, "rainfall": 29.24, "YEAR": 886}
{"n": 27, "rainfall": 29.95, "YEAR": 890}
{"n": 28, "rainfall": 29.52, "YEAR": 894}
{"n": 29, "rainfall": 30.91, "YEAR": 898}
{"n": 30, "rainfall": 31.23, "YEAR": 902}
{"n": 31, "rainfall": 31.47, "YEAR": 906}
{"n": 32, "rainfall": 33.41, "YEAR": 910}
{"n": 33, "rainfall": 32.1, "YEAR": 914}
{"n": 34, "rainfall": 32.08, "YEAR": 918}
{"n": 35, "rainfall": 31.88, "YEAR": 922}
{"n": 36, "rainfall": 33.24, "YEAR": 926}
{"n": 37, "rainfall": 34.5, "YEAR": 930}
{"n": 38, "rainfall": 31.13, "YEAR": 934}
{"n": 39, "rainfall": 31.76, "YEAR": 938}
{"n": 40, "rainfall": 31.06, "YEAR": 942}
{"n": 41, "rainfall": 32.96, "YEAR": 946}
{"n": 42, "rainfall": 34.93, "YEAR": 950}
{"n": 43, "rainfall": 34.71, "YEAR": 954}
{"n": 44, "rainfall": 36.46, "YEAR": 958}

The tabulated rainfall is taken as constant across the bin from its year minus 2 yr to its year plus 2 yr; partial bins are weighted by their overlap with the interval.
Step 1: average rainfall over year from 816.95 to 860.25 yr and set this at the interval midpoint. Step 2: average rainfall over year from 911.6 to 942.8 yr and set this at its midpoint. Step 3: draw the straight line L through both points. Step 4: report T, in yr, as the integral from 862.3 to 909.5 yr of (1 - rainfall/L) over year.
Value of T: 5.1 yr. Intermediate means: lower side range 28.8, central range 27.4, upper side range 32.3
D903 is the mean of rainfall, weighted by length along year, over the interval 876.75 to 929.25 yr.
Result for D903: 31.2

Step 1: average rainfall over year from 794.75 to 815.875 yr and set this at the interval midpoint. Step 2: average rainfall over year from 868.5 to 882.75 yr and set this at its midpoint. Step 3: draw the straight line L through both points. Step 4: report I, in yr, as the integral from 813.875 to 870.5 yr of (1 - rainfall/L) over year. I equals 5.7 yr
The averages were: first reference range 32.9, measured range 26.8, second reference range 26.4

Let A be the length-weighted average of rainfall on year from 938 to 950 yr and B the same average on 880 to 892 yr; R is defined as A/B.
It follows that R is 1.1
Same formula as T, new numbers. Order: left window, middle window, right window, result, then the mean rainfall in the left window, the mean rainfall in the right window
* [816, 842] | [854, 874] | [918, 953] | 9.1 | 33.4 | 32.7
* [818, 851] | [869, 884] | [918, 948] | 2.5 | 31.8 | 32.3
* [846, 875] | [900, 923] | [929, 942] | -3.1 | 20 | 32.1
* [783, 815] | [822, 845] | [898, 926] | -0.2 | 33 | 32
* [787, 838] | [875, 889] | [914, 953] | 1.6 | 33.4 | 32.6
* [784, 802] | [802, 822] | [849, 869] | -2.6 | 33.3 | 17.9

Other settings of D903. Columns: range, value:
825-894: 26.3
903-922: 32.2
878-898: 29.6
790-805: 33.8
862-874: 19.3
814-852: 31.6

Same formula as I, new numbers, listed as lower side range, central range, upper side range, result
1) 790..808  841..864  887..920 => 7.7 yr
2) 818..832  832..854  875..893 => 2.8 yr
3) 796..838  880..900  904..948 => 1.8 yr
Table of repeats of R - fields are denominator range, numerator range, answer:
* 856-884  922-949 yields 1.49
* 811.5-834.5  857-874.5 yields 0.55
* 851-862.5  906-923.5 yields 1.87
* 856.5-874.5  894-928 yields 1.74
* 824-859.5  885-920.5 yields 1.11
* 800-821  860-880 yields 0.66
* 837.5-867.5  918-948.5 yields 1.46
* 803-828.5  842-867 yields 0.62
